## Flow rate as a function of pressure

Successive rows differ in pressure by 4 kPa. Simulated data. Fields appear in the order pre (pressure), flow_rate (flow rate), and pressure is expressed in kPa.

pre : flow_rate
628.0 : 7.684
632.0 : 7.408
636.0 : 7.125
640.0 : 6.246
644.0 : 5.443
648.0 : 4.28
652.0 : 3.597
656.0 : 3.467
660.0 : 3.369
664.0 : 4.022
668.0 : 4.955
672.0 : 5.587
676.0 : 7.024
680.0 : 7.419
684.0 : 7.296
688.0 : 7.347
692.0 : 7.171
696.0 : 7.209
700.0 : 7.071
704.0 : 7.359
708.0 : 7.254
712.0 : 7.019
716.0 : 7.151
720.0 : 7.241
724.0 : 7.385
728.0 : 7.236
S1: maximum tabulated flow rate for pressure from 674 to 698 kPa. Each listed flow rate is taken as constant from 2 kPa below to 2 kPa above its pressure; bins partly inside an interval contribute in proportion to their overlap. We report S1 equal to 7.419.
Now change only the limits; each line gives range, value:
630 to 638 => 7.408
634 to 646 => 7.125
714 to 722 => 7.241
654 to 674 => 5.587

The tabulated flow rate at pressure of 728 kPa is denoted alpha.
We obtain 7.236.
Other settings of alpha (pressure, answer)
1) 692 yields 7.171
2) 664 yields 4.022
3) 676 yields 7.024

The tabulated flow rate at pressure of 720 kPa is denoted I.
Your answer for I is 7.241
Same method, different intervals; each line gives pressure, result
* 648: 4.28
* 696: 7.209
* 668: 4.955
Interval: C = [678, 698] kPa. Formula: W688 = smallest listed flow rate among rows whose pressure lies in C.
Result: 7.171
